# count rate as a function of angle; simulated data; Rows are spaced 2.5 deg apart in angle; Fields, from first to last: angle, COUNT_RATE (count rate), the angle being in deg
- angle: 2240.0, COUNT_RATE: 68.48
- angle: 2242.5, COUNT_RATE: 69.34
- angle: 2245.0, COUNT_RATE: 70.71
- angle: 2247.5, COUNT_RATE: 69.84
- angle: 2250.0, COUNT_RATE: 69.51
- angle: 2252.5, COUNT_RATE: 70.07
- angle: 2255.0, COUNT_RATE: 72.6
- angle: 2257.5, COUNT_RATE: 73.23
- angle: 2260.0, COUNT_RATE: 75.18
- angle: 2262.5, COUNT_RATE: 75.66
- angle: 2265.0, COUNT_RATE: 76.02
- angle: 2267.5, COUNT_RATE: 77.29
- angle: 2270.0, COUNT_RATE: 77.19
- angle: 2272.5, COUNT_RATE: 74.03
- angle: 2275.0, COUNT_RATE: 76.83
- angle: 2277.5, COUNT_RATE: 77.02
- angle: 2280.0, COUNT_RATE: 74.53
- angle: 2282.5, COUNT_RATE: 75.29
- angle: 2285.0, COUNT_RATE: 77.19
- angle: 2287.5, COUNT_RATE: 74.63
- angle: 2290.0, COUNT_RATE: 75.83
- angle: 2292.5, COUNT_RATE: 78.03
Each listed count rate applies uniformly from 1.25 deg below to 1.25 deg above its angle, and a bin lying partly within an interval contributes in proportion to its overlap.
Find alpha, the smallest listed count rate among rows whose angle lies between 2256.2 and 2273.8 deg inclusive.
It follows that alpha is 73.23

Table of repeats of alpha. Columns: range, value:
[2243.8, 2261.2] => 69.51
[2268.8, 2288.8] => 74.03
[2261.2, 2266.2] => 75.66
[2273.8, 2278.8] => 76.83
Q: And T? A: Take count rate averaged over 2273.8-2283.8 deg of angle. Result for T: 75.9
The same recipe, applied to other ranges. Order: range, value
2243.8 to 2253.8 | 70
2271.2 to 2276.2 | 75.4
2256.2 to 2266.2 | 75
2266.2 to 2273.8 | 76.2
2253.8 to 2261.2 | 73.7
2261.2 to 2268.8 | 76.3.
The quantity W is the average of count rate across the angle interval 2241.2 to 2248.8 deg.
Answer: 70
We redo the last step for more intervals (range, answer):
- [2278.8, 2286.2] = 75.7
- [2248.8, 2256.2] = 70.7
